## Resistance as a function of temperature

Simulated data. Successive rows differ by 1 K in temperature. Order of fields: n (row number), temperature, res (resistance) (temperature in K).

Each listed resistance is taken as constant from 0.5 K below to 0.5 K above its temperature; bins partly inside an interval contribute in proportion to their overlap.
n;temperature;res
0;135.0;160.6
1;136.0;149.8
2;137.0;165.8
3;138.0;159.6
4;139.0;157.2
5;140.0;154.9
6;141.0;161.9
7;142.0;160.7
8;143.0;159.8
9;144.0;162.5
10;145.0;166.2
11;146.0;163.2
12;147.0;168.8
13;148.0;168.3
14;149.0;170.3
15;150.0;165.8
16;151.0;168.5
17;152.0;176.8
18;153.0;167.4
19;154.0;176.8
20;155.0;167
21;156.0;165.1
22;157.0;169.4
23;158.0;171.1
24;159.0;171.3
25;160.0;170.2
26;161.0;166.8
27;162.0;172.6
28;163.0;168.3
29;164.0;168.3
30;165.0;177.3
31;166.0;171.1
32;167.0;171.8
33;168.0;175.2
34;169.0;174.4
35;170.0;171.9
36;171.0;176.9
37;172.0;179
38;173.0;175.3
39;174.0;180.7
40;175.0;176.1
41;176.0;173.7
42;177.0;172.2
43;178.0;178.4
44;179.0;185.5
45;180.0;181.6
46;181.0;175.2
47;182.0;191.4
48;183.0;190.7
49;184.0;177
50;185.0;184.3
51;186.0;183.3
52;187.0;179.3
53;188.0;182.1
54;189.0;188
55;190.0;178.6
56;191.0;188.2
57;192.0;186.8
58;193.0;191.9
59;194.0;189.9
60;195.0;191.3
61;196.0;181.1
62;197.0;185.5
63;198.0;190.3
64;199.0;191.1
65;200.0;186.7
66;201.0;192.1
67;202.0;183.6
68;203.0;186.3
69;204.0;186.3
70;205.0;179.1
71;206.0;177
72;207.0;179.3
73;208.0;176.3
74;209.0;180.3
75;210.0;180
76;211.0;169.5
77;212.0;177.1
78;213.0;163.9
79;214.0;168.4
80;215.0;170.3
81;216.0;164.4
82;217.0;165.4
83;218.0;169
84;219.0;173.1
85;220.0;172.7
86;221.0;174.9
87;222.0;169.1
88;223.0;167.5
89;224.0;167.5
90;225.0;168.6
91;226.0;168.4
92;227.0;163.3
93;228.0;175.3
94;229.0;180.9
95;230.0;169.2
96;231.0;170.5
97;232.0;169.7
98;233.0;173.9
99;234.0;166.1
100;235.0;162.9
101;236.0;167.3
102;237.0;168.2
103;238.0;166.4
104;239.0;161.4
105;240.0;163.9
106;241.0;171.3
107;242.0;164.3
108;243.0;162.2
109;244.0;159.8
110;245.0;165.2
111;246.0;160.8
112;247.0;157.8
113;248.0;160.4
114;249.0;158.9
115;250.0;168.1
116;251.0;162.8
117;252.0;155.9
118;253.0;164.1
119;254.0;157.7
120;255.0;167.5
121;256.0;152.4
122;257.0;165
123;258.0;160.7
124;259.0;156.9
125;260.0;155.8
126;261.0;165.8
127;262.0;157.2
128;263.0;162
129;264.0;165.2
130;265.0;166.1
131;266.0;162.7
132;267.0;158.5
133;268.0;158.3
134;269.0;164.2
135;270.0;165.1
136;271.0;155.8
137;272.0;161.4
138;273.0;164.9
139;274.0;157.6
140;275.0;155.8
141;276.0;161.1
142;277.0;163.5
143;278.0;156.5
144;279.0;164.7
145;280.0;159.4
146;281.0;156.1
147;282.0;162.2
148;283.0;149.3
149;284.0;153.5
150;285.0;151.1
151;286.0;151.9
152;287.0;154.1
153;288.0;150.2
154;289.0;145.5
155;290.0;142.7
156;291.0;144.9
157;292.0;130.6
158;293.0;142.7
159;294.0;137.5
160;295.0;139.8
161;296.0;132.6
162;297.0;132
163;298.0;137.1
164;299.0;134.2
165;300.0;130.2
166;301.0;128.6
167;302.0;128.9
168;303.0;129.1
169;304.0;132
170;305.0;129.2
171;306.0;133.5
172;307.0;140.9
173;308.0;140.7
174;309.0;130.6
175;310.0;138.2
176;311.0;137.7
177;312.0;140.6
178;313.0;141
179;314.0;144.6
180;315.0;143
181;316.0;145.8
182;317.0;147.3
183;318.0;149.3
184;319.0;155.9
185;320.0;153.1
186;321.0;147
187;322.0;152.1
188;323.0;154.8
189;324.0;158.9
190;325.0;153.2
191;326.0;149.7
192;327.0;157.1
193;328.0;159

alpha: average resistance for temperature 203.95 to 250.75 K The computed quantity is 169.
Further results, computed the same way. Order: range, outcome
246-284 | 160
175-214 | 182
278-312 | 142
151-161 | 170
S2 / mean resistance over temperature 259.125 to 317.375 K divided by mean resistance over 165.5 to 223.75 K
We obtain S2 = 0.83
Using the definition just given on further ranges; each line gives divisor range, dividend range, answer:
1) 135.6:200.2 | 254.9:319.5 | 0.85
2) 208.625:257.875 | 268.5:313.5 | 0.87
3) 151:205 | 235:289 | 0.90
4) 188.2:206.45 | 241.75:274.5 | 0.87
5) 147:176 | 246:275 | 0.94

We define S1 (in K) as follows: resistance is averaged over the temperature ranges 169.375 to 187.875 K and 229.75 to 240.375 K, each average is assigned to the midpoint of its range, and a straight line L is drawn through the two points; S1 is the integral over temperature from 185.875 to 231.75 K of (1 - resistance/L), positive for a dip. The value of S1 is -1.3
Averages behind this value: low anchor 180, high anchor 167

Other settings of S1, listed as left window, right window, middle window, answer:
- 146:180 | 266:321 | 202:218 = -1.2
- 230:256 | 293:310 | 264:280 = -1.3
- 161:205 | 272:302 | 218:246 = -0.5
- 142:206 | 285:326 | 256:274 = -1.0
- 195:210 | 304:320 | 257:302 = 0.5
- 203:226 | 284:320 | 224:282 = -1.8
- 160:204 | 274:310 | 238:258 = -0.4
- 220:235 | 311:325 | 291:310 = 2.3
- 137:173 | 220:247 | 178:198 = -2.0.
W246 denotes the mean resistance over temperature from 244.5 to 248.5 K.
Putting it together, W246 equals 161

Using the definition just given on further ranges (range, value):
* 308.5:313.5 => 138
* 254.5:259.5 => 160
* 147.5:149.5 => 169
